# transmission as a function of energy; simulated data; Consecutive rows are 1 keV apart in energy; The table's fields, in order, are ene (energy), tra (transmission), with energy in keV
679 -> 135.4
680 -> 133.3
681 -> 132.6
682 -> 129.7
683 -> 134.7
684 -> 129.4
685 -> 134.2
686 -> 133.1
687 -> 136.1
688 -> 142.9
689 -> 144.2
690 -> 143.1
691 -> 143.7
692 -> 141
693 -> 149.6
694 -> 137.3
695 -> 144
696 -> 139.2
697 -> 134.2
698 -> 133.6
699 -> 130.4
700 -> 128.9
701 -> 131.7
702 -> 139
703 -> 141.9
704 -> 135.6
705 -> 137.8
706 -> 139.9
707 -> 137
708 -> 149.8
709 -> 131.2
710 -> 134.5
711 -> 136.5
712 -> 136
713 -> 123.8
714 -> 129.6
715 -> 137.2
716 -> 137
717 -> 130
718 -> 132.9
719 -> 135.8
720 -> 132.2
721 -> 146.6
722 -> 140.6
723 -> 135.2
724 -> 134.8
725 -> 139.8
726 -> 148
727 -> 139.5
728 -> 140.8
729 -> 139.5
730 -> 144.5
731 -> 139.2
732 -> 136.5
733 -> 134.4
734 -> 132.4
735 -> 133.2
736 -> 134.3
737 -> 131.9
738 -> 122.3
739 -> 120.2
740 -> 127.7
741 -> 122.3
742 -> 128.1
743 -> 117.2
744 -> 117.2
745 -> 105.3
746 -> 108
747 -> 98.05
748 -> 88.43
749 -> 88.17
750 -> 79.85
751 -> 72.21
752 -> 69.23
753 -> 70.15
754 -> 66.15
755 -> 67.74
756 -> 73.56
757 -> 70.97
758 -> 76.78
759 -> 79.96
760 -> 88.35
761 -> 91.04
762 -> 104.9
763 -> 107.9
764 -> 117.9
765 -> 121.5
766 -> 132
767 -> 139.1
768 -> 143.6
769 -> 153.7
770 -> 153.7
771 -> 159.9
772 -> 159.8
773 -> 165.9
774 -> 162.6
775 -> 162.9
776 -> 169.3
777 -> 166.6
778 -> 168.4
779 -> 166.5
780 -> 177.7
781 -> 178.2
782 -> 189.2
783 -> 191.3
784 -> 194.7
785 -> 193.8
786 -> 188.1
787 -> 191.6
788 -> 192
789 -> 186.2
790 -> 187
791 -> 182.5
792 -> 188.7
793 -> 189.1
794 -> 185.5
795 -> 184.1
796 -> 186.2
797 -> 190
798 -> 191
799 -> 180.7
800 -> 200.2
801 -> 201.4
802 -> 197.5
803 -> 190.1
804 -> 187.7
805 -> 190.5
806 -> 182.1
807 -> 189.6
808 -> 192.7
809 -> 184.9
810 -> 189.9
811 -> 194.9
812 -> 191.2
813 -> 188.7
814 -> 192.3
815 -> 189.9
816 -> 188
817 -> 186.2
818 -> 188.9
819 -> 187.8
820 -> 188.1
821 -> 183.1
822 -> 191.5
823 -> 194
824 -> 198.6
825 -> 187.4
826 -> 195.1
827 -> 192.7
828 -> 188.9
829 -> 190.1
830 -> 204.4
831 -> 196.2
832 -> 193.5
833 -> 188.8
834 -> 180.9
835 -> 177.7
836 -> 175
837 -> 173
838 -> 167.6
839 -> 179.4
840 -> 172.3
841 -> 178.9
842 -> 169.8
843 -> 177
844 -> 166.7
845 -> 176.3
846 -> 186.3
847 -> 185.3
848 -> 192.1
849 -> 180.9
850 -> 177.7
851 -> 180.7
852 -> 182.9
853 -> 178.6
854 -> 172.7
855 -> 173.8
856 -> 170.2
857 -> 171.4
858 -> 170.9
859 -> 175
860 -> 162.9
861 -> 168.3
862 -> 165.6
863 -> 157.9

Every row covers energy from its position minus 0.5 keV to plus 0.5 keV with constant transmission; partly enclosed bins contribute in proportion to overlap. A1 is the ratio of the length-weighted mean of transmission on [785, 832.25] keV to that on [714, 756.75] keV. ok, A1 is 1.6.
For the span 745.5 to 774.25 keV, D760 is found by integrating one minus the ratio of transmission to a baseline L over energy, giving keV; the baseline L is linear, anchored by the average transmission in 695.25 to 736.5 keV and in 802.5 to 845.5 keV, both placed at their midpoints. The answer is 9.27 keV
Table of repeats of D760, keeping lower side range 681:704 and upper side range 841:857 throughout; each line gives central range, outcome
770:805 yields -4.37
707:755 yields 7.76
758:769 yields 3.03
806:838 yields -3.35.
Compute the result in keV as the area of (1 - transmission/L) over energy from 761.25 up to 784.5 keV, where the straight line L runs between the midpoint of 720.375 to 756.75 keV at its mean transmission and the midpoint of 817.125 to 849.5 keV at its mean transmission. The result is -2.2 keV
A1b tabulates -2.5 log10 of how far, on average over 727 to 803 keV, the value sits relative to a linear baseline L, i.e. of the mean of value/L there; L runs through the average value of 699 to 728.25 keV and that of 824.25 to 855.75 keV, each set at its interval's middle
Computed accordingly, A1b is 0.10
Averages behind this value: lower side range 137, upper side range 182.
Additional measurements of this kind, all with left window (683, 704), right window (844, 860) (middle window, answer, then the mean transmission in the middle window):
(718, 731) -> 0.05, 139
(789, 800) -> -0.15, 187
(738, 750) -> 0.34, 110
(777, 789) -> -0.15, 184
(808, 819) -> -0.13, 190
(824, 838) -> -0.09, 188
